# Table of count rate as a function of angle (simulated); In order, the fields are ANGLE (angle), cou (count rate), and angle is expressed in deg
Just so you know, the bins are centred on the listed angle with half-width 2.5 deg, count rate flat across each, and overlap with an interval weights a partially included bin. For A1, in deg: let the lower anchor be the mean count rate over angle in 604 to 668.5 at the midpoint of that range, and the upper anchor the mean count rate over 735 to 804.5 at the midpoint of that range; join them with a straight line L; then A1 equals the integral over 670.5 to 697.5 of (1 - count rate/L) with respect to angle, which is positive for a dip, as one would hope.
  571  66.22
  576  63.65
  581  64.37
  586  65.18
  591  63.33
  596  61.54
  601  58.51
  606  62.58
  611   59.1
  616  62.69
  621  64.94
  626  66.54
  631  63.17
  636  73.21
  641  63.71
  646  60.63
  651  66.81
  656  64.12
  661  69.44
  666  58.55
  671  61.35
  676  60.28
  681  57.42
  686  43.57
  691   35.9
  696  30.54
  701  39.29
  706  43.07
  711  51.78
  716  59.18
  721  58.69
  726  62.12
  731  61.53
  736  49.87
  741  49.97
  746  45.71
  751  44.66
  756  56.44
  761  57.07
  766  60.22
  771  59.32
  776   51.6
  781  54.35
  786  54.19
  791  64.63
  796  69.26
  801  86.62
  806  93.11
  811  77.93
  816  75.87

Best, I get 6.2 deg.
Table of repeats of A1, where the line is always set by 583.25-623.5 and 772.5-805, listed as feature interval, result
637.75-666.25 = -0.8 deg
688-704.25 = 7.1 deg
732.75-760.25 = 6.0 deg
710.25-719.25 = 1.0 deg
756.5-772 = 1.4 deg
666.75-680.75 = 0.7 deg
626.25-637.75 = -0.9 deg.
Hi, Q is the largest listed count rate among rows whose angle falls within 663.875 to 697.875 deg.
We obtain 61.35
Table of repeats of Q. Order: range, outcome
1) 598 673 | 73.21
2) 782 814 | 93.11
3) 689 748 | 62.12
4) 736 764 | 57.07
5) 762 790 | 60.22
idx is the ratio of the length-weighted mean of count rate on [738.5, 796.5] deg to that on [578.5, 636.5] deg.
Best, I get 0.87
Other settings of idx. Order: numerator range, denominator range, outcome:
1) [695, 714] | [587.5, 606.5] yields 0.69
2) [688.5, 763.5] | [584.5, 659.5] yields 0.78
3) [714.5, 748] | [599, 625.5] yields 0.89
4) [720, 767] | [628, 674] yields 0.84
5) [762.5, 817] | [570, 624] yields 1.07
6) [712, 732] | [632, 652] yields 0.91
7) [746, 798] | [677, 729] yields 1.16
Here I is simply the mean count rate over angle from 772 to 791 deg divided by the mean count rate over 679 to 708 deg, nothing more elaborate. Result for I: 1.34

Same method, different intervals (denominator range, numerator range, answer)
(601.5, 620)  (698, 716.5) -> 0.76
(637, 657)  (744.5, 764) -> 0.80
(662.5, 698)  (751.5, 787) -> 1.10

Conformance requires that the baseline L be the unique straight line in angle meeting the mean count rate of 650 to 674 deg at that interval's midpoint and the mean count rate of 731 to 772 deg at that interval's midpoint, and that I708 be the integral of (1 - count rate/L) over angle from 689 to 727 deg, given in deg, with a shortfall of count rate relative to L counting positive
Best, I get 7.1 deg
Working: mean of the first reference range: 63.8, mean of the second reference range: 53.2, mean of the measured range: 47.2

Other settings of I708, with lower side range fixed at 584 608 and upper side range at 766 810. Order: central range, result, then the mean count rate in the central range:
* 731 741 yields 1.9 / 52.8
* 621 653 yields -1.3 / 65.6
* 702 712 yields 3.0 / 45.6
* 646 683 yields 0.7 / 62.5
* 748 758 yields 2.4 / 50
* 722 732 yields 0.6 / 61.4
